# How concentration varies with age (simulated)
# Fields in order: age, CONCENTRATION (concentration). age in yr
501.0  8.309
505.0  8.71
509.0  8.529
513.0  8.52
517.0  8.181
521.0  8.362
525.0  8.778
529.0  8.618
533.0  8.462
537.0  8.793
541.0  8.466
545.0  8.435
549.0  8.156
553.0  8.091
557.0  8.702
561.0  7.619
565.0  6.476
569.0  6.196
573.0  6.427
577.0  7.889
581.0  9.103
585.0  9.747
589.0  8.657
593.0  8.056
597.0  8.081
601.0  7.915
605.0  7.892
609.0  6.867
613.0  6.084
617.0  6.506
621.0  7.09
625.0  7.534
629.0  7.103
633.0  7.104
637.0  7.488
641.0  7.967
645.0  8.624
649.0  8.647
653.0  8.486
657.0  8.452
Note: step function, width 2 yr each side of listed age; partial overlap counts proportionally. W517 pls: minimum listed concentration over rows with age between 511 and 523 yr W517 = 8.181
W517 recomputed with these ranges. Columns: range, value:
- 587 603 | 7.915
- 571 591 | 6.427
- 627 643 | 7.103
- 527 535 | 8.462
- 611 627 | 6.084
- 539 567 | 6.476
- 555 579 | 6.196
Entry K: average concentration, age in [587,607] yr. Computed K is 8.12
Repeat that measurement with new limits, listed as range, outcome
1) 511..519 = 8.35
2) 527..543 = 8.58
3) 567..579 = 6.84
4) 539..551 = 8.35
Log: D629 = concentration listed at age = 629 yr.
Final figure 7.103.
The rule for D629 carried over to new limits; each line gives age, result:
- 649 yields 8.647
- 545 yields 8.435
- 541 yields 8.466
